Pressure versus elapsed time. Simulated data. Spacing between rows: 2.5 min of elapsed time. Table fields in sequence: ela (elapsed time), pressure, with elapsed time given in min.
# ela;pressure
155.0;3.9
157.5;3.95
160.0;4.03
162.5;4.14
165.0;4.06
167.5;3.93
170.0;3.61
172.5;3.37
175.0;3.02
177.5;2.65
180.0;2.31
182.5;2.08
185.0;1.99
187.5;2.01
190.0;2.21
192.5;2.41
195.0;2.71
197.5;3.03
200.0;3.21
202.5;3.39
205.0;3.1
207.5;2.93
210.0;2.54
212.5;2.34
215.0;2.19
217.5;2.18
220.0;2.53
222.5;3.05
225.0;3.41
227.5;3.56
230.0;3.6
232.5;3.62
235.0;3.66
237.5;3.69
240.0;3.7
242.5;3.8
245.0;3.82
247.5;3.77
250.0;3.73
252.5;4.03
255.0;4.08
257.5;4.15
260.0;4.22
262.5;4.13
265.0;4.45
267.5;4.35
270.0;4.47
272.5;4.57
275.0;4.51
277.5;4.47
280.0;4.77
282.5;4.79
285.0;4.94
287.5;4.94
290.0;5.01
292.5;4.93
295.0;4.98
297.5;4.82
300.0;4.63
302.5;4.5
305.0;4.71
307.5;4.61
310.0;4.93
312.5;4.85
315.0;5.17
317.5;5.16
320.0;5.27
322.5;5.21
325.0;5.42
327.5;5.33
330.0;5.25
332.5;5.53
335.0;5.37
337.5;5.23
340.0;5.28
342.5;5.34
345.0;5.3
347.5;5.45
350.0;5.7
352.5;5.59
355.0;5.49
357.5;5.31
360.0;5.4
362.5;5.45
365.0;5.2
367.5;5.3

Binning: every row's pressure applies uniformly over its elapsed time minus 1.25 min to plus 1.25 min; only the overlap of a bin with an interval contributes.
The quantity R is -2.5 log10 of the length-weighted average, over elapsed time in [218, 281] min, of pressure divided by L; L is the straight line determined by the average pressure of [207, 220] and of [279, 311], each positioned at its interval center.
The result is -0.13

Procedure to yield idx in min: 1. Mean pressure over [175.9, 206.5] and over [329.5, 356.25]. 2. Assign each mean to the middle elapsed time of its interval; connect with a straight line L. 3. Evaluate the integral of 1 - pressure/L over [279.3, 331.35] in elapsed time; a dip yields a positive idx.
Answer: -2.8 min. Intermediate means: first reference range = 2.6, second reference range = 5.42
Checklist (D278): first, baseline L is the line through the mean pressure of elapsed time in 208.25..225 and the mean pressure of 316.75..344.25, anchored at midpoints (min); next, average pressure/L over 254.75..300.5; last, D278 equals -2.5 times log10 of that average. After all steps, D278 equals -0.145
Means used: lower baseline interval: 2.56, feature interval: 4.6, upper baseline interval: 5.31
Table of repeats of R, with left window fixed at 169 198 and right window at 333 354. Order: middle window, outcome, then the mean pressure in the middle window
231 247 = -0.042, 3.72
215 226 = 0.199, 2.71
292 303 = -0.041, 4.78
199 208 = -0.081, 3.18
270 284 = -0.091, 4.61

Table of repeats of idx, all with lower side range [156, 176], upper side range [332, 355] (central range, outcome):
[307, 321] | 0.37 min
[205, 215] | 3.75 min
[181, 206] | 8.88 min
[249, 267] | 1.95 min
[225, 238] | 2.32 min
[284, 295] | -0.08 min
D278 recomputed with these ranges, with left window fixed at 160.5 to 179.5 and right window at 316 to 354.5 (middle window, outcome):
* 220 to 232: 0.238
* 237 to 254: 0.149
